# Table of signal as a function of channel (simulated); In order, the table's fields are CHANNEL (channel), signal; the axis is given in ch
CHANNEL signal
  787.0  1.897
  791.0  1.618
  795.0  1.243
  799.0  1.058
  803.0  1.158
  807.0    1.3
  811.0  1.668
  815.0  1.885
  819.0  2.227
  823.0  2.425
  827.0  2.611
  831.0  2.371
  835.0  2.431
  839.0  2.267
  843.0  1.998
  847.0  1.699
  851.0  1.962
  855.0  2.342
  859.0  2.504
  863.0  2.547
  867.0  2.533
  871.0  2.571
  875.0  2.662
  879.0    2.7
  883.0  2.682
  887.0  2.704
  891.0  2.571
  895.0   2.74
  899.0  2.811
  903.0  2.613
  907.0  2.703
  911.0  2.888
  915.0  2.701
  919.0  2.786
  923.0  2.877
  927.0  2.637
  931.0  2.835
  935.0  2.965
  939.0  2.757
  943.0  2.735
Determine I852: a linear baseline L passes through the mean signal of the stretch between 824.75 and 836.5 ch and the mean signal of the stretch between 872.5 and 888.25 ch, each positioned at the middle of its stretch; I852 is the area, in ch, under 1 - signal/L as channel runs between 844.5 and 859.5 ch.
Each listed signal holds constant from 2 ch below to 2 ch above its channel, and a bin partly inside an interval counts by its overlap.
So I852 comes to 2.8 ch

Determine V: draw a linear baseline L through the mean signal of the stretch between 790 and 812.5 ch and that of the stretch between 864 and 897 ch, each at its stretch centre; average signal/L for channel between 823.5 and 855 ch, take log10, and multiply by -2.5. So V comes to -0.15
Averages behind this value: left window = 1.32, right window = 2.64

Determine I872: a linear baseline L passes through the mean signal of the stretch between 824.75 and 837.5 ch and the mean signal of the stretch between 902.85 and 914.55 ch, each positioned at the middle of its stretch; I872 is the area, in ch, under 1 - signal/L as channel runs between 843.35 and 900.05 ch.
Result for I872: 2.9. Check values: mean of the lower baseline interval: 2.46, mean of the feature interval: 2.48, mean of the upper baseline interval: 2.75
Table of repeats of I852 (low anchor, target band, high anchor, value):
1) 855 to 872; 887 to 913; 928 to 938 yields -0.24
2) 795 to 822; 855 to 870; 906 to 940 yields -2.54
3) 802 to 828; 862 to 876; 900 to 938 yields -1.31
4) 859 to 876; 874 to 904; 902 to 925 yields -0.33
